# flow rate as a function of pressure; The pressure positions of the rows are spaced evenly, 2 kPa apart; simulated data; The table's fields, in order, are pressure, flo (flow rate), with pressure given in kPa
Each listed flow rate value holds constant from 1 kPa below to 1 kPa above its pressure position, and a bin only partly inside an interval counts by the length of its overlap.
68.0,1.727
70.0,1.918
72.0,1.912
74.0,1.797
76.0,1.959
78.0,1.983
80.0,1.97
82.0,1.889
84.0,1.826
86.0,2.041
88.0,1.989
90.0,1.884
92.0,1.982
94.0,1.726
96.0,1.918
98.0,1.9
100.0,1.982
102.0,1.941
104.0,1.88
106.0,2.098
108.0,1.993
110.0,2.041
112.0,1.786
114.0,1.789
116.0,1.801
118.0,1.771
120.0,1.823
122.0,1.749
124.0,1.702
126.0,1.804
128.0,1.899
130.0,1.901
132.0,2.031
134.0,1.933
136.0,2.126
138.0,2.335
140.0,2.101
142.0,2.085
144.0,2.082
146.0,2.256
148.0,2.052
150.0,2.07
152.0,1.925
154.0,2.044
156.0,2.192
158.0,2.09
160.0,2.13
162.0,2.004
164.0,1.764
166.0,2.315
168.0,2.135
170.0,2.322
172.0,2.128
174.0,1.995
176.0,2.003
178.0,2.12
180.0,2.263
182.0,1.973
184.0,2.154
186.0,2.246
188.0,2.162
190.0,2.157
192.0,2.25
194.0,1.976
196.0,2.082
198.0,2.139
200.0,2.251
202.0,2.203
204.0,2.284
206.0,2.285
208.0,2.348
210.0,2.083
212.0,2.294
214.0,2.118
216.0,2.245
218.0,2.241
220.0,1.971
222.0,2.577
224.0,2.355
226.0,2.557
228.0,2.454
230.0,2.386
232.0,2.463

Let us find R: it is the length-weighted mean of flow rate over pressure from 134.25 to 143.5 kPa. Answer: 2.14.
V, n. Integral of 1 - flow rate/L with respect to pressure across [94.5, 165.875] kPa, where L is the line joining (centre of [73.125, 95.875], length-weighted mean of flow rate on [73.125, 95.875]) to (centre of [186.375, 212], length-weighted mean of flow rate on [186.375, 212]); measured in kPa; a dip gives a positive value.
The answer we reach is 1.8 kPa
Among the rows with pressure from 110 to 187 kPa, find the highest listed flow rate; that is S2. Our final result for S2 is 2.335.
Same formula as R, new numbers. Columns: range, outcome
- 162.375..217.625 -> 2.16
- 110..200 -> 2.04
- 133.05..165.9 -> 2.08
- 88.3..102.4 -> 1.91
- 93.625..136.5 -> 1.89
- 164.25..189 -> 2.14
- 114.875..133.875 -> 1.84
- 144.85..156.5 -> 2.09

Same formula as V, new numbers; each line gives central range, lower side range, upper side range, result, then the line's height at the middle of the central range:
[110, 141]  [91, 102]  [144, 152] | 1.6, 2.01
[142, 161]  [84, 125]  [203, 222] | -0.5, 2.04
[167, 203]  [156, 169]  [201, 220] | 0.1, 2.15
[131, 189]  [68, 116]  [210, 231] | 0.5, 2.12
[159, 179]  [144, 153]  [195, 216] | 0.3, 2.12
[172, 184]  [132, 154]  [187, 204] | 0.3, 2.14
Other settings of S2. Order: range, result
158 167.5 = 2.315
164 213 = 2.348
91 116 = 2.098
